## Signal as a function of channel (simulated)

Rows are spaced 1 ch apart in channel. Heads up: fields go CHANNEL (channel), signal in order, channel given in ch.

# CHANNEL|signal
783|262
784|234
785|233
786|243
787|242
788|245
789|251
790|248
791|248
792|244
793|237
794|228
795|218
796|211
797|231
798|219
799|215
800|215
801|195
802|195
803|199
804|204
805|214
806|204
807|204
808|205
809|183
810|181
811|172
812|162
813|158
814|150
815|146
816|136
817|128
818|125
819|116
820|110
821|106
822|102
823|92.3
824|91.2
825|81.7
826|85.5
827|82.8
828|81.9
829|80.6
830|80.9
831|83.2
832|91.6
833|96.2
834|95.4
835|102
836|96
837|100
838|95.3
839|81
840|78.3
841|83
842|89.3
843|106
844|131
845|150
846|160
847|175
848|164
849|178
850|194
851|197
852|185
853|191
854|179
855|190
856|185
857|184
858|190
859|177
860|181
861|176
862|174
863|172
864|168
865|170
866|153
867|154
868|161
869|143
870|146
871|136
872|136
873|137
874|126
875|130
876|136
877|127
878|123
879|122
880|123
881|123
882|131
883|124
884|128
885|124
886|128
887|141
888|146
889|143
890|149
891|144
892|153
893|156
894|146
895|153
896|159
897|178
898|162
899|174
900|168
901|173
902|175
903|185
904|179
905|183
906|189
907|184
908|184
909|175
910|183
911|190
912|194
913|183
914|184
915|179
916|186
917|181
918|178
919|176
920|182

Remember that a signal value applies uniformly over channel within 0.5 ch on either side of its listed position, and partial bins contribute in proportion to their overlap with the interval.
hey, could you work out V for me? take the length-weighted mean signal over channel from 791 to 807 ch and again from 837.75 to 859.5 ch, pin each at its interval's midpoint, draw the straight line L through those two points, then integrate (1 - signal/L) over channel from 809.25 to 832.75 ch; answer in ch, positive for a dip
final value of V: 9.2 ch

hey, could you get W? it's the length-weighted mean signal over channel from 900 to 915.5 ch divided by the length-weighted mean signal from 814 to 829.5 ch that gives 1.72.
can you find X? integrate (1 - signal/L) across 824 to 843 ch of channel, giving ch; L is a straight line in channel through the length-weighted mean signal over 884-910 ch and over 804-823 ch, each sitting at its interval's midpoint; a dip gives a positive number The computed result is 8.3 ch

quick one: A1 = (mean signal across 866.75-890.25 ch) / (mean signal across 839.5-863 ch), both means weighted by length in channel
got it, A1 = 0.8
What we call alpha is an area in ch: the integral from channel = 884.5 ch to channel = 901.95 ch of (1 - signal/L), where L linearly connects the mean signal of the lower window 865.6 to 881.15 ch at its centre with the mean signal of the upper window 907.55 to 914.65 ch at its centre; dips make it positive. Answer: 0.9 ch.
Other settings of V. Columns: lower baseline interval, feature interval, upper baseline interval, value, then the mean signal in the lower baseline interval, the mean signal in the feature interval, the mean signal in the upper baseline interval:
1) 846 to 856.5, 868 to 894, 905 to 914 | 6.81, 183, 136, 185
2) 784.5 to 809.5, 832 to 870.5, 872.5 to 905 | 5.94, 221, 148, 146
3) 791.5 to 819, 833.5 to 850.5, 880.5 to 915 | 5.36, 190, 122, 162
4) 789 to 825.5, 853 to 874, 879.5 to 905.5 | -0.56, 178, 165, 152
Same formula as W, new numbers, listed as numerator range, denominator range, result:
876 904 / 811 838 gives 1.36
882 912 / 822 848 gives 1.60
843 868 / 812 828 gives 1.51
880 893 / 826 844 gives 1.50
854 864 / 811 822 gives 1.35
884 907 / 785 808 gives 0.71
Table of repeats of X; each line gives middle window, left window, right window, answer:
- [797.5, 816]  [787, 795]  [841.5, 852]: 2.49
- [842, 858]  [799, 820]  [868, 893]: -1.89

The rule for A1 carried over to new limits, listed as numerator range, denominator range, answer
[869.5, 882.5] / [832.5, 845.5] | 1.30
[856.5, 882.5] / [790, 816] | 0.75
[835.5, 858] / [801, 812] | 0.75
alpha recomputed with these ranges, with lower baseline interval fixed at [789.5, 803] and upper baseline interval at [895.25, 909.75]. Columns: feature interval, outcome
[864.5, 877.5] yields 3.2 ch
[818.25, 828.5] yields 5.6 ch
